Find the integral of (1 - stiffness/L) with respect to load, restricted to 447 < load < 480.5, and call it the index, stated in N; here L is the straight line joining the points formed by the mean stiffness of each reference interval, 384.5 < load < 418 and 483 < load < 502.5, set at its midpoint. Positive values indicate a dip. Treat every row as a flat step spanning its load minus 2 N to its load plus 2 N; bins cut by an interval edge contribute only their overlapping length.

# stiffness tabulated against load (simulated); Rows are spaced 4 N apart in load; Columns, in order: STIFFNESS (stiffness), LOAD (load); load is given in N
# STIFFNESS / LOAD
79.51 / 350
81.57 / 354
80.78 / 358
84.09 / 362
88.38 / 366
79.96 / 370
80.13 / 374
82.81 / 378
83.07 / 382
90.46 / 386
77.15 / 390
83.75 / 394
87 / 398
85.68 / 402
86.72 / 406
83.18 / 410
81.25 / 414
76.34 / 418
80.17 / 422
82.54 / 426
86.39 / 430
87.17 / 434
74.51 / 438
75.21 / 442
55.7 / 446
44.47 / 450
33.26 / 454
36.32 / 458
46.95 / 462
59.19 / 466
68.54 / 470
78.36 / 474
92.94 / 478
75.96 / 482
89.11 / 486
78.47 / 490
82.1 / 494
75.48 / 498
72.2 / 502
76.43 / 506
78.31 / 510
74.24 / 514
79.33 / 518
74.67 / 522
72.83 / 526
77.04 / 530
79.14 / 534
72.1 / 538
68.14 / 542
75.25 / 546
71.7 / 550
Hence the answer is 9.62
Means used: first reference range 83.8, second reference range 79.9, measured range 57.7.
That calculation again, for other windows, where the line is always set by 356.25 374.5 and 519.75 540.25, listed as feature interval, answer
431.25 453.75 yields 3.96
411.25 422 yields 0.15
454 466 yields 5.39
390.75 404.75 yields -0.59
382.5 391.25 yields -0.25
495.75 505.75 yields 0.26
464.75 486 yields 0.21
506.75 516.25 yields -0.05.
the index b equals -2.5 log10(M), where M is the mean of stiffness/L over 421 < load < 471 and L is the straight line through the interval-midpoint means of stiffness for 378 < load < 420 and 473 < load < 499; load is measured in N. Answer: 0.289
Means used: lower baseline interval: 83.4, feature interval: 63.5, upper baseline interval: 82.1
